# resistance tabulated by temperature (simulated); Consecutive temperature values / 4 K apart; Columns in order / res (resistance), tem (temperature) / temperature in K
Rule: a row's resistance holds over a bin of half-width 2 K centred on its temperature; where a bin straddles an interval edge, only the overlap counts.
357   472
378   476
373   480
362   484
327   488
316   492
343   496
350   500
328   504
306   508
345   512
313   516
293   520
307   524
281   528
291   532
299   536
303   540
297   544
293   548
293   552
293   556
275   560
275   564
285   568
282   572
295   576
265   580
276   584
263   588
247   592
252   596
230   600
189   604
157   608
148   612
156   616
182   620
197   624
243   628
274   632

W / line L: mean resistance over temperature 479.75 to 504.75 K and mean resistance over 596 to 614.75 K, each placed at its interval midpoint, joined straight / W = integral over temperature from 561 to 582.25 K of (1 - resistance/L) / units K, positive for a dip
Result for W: -4.3 K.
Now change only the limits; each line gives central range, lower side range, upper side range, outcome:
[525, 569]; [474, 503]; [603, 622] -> -4.8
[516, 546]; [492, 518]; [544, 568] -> 1.0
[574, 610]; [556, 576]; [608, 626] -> -2.5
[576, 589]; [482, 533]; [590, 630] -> -2.2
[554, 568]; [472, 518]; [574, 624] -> -0.9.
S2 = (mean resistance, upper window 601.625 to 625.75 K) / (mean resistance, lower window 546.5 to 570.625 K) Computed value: 0.6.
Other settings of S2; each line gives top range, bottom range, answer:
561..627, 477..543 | 0.72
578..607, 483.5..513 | 0.73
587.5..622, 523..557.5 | 0.68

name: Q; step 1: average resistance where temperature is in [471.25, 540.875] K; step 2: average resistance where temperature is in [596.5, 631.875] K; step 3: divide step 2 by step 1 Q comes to 0.60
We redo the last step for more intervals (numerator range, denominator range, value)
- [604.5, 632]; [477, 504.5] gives 0.54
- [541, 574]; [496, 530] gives 0.91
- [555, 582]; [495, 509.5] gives 0.85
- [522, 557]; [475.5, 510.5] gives 0.87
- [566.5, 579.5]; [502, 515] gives 0.88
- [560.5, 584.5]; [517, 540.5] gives 0.94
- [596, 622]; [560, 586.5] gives 0.66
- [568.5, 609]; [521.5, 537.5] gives 0.85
